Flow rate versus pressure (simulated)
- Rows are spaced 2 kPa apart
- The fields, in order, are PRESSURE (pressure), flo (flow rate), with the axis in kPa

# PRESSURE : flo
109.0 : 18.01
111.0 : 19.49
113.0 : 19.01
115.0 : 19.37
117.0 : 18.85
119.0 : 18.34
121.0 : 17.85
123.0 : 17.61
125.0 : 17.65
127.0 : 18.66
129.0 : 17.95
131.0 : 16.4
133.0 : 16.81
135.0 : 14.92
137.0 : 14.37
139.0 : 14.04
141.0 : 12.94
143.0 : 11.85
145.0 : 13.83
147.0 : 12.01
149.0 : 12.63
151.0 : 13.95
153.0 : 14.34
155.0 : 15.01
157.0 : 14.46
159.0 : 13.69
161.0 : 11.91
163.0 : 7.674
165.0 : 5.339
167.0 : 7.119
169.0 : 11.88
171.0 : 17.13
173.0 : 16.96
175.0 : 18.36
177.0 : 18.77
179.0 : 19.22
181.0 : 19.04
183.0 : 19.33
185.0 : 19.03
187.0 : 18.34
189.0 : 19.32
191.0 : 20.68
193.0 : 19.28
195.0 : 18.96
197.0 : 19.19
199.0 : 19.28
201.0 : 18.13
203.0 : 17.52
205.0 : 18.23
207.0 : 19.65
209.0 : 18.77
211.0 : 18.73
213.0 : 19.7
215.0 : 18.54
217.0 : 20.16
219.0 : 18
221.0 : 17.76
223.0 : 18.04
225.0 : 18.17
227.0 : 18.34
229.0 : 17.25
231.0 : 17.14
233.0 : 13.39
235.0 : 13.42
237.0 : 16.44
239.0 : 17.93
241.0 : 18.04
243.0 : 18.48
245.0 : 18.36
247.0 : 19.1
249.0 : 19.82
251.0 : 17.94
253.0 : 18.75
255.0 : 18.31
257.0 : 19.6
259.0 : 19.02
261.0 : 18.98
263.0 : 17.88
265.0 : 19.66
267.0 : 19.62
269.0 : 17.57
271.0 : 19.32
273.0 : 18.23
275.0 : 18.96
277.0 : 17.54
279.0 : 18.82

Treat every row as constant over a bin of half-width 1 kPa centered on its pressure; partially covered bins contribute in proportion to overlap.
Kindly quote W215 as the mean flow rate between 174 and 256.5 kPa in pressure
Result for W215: 18.4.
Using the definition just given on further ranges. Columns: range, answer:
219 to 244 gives 17.1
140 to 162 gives 13.3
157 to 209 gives 16.6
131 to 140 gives 15.2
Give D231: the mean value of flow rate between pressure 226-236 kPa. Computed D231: 15.9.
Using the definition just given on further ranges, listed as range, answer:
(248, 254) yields 18.8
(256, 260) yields 19.3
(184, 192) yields 19.3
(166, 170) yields 9.5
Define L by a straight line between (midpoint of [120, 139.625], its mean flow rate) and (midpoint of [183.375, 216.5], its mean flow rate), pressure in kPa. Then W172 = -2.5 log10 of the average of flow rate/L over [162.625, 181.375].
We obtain 0.26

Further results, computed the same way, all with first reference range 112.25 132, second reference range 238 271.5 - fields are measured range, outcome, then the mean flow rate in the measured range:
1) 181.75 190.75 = -0.04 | 19.1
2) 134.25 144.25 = 0.32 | 13.6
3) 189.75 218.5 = -0.03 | 19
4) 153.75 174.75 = 0.43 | 12.4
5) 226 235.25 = 0.16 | 16.1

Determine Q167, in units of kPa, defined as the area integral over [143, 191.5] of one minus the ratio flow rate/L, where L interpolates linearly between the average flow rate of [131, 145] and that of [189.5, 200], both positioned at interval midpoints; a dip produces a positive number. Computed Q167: 6.2 kPa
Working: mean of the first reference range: 14.3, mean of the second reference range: 19.5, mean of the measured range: 14.9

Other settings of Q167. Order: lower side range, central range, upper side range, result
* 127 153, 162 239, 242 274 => -2.16 kPa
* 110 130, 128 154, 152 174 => 1.98 kPa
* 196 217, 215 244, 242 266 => 2.26 kPa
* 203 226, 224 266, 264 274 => 1.96 kPa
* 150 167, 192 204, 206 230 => -1.81 kPa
